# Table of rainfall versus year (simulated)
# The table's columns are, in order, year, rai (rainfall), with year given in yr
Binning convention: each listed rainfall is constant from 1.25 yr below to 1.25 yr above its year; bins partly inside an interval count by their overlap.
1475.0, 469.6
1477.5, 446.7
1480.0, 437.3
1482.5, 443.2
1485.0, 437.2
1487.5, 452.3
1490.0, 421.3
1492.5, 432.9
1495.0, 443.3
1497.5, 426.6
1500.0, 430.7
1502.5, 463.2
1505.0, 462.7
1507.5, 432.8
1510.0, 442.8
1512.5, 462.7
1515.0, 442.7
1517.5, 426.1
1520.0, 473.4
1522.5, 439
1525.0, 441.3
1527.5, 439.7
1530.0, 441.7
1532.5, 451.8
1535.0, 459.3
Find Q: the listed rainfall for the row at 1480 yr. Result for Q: 437.3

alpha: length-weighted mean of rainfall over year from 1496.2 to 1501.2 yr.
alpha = 429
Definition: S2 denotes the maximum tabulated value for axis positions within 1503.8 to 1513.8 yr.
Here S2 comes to 462.7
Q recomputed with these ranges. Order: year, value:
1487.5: 452.3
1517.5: 426.1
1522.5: 439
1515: 442.7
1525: 441.3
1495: 443.3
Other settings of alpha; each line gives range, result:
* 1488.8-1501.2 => 431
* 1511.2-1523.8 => 449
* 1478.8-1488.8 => 442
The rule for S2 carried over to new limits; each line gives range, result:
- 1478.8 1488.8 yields 452.3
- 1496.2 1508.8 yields 463.2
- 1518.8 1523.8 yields 473.4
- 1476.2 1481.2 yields 446.7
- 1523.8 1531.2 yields 441.7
